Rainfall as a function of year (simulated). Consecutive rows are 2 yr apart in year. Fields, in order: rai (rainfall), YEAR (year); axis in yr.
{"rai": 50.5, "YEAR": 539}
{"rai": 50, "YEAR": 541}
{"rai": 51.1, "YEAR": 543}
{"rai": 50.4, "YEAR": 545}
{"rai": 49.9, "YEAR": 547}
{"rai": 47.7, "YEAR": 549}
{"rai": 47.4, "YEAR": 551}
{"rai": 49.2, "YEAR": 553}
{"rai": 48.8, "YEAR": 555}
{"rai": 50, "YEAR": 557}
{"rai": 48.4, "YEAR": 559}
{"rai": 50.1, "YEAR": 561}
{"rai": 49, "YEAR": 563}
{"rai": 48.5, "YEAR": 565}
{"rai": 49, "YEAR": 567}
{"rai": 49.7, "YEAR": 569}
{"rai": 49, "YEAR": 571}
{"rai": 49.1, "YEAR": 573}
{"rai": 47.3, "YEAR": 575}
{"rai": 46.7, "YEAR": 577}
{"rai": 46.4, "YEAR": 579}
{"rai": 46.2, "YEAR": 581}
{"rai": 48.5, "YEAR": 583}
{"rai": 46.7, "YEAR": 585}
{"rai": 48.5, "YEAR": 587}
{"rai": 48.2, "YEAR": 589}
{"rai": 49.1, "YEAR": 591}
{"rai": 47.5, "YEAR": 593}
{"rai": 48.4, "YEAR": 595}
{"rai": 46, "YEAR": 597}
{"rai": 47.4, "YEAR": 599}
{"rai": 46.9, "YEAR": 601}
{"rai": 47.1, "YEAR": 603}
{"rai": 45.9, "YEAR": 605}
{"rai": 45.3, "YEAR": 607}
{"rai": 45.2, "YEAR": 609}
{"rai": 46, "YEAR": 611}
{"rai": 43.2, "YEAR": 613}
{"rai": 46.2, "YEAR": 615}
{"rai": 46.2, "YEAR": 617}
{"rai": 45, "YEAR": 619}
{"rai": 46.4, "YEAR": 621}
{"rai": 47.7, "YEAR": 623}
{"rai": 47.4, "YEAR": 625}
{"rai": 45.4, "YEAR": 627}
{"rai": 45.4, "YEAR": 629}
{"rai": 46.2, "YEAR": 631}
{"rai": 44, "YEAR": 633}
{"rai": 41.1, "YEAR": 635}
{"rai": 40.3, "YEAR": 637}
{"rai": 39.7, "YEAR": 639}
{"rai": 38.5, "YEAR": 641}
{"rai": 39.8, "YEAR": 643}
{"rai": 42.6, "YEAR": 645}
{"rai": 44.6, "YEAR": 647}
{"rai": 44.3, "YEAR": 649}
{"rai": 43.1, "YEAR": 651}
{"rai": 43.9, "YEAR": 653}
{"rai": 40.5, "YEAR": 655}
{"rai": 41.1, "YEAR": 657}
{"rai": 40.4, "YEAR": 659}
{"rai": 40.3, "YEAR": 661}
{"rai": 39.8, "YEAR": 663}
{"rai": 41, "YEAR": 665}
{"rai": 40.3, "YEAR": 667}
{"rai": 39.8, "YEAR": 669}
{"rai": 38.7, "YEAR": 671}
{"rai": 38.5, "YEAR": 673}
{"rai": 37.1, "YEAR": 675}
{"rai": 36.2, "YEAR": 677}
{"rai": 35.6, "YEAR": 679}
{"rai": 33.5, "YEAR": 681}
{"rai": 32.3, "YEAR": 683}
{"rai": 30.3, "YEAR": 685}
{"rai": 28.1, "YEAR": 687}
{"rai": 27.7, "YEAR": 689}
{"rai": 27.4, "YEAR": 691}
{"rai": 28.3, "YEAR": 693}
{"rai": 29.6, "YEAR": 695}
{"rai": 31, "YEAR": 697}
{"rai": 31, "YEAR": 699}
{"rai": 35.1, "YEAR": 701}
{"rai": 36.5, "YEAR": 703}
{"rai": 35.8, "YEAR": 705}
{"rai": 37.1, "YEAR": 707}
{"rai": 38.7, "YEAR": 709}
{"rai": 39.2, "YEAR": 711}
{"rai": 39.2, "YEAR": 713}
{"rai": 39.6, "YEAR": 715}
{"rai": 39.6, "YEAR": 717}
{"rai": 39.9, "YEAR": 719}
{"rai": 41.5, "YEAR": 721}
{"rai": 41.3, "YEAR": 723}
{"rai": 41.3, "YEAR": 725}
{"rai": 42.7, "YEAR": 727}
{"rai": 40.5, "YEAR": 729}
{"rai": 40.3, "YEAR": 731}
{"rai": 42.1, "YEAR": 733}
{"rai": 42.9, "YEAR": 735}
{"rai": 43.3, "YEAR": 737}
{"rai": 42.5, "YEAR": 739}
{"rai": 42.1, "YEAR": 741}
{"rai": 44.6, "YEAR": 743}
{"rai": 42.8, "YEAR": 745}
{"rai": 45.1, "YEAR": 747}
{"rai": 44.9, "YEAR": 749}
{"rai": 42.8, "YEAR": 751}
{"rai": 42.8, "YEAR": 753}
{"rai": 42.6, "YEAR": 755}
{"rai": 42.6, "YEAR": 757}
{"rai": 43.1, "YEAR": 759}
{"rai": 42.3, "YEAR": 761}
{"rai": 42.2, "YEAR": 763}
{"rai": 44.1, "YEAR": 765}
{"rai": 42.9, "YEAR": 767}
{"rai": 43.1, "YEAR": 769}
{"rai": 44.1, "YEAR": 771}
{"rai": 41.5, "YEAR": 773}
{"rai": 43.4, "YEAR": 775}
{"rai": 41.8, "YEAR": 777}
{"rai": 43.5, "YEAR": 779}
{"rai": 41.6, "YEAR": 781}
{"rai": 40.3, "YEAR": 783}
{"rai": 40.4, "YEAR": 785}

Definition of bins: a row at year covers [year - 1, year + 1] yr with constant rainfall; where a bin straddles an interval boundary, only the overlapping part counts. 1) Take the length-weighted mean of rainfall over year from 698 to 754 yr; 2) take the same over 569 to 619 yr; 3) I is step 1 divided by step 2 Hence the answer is 0.86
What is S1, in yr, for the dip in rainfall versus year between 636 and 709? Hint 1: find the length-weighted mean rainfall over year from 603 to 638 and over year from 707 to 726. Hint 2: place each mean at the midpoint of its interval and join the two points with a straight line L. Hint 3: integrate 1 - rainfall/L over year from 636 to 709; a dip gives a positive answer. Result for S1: 9.3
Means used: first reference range 45.2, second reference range 39.9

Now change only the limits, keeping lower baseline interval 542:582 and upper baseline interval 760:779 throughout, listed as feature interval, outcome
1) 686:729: 8.39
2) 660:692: 7.11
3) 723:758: 0.81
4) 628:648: 1.86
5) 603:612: 0.31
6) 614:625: 0.16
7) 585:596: -0.07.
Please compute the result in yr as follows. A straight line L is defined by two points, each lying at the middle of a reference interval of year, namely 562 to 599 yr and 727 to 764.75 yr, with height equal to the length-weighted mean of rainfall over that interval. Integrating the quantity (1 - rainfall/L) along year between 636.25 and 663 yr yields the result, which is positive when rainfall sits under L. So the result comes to 2.6 yr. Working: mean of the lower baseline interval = 48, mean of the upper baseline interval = 42.8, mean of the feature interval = 41.4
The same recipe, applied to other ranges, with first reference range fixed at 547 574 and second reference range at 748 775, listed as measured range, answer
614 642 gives 1.62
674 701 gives 8.17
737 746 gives 0.12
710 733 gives 1.90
